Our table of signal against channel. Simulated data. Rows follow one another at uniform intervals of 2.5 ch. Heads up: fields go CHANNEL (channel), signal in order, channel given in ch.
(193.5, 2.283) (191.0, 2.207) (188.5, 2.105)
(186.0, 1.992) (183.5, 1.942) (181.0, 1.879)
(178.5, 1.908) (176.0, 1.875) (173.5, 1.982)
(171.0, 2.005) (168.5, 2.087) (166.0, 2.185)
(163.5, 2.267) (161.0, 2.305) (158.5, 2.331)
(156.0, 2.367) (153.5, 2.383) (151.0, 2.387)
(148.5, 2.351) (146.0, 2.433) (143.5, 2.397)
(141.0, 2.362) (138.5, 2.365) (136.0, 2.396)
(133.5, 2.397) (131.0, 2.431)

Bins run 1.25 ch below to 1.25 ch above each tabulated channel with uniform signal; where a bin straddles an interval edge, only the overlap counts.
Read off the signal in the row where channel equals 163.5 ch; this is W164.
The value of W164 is 2.267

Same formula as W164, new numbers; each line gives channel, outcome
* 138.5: 2.365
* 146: 2.433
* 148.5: 2.351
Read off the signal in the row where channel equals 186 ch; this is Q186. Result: 1.992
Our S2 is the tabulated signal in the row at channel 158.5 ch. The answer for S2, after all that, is 2.331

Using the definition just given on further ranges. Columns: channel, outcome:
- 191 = 2.207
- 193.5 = 2.283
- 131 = 2.431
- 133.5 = 2.397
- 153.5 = 2.383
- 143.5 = 2.397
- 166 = 2.185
